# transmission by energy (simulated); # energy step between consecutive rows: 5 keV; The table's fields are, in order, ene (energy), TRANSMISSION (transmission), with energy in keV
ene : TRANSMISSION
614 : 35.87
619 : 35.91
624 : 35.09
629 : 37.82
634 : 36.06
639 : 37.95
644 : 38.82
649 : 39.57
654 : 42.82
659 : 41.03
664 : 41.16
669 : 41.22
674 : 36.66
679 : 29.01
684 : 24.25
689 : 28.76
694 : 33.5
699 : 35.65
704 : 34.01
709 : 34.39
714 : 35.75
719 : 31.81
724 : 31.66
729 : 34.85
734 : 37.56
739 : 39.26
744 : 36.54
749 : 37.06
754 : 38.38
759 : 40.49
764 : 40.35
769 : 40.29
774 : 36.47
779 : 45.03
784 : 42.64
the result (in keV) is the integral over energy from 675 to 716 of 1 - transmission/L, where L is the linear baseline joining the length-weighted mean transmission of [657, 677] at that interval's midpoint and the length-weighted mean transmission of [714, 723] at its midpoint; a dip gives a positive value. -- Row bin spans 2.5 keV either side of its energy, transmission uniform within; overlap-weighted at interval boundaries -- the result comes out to 4.2 keV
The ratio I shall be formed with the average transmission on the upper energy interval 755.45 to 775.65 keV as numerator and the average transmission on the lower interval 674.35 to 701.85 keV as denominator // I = 1.28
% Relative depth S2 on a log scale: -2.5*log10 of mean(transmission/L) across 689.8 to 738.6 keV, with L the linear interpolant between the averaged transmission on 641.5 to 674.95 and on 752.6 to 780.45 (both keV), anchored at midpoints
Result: 0.17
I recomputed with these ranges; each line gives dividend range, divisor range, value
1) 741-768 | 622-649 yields 1.03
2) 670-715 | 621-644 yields 0.88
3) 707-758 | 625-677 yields 0.92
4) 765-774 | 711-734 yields 1.15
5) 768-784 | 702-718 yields 1.19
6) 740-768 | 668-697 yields 1.22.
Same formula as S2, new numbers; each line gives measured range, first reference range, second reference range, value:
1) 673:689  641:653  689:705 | 0.21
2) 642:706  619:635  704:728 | -0.03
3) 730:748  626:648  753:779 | 0.05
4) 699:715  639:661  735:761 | 0.13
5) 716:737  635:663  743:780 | 0.16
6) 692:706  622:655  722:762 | 0.09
